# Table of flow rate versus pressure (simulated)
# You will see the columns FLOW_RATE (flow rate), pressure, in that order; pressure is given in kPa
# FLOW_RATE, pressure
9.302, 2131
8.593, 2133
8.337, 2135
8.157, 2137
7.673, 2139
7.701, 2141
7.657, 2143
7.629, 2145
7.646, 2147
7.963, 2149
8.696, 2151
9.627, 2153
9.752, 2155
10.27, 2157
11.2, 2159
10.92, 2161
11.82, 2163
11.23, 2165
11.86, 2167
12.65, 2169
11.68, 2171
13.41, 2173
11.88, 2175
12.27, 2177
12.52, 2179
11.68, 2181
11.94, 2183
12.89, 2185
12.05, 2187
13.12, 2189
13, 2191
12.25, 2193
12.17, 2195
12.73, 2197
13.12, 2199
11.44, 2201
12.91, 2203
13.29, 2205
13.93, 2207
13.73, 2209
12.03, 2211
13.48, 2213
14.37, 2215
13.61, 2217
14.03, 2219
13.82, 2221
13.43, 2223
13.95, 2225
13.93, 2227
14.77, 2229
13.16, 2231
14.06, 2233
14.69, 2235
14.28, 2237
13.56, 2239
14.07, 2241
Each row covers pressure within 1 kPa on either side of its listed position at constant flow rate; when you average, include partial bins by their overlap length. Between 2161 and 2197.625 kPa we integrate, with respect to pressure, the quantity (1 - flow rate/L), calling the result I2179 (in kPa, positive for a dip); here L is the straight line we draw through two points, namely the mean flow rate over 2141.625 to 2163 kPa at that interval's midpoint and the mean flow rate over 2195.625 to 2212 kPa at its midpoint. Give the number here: -3.72 kPa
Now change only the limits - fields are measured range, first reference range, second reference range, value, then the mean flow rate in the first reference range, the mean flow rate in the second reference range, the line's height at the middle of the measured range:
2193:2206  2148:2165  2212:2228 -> 0.04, 10.1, 13.8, 12.6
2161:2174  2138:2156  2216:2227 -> -2.97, 8.26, 13.8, 9.78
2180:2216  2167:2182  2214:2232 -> 0.76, 12.3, 13.9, 13.1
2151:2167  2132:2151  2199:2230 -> -2.28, 7.97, 13.5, 9.3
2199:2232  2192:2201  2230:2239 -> -0.66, 12.4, 14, 13.2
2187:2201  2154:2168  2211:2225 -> -0.05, 11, 13.7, 12.6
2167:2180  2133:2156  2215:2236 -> -2.60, 8.27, 14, 10.3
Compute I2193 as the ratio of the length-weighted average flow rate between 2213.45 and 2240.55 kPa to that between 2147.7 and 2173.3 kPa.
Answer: 1.3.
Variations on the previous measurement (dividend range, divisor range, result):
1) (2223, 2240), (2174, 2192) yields 1.13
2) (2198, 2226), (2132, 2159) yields 1.57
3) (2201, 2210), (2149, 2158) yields 1.41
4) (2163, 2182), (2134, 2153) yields 1.51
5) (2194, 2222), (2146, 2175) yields 1.24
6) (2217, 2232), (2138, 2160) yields 1.59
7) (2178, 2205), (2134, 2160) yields 1.44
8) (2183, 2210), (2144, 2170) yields 1.27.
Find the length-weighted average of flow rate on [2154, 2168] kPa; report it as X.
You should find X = 11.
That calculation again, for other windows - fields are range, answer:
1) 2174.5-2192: 12.4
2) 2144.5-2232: 12.2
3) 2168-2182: 12.3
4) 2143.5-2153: 8.14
